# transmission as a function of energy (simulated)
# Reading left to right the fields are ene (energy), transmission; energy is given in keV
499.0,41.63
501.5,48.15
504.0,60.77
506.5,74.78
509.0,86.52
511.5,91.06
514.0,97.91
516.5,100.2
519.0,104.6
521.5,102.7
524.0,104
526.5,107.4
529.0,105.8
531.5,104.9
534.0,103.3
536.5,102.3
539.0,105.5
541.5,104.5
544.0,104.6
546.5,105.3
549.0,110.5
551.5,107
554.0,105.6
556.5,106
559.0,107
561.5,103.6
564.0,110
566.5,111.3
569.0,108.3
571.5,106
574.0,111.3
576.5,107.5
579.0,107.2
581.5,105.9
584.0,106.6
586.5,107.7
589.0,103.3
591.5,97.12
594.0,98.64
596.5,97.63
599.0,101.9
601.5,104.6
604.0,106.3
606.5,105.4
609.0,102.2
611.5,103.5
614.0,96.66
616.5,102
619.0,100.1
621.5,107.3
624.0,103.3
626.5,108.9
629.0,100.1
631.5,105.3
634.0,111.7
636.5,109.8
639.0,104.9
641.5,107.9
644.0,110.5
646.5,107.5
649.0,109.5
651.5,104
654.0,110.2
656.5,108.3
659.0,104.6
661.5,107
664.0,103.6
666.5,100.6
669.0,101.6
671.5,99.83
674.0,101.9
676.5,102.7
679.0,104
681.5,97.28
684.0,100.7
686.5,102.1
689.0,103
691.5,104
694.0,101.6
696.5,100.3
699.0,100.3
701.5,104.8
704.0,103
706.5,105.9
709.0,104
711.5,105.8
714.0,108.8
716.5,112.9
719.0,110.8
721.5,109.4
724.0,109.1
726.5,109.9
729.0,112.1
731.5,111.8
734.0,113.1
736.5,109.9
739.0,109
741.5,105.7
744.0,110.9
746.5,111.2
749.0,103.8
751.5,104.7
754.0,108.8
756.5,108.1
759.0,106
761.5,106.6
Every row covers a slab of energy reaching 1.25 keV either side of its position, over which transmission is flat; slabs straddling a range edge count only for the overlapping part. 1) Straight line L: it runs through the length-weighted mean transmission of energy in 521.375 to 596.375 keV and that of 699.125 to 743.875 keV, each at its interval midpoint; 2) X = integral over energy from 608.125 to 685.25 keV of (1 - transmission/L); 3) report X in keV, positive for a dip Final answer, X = 1.9 keV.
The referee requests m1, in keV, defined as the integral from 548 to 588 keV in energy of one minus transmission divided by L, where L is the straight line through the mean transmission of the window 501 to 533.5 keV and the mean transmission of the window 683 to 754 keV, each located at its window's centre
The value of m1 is -4.69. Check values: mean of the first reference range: 92.7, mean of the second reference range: 107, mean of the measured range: 108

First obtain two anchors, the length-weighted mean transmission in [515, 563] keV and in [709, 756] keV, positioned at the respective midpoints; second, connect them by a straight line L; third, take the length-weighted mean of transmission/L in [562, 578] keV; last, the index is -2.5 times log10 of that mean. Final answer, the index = -0.03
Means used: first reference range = 105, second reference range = 109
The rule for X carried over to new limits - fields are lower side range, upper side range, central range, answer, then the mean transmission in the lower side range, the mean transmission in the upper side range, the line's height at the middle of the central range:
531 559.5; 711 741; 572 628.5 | 1.6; 106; 110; 107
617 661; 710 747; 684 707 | 1.3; 107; 110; 109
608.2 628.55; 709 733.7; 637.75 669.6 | -0.3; 103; 110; 105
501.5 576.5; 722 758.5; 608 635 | 0.2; 101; 109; 104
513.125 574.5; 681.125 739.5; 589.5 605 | 0.7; 106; 106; 106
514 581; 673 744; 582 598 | 0.6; 106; 106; 106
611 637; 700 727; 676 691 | 0.7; 104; 108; 106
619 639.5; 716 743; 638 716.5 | 2.7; 106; 110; 108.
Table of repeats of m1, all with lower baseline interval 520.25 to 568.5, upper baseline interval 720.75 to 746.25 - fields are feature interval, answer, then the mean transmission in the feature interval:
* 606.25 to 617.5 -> 0.6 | 102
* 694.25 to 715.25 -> 1.1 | 104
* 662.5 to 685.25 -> 1.5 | 101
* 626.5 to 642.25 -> 0.2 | 107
